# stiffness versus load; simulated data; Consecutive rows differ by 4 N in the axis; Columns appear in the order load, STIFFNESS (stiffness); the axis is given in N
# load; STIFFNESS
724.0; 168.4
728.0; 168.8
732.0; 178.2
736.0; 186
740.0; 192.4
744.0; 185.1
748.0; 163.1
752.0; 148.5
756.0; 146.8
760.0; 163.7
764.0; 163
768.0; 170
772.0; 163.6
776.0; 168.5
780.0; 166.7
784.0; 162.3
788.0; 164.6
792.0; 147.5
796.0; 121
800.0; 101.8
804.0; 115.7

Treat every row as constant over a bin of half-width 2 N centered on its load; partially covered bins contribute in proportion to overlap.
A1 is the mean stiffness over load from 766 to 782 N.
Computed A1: 167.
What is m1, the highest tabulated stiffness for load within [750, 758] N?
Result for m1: 148.5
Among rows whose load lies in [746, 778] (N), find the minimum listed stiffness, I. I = 146.8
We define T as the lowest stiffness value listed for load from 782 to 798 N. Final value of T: 121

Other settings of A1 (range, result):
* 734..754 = 175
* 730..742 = 186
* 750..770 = 158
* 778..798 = 152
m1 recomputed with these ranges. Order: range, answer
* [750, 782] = 170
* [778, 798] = 166.7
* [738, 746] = 192.4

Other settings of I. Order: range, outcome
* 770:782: 163.6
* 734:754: 148.5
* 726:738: 168.8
